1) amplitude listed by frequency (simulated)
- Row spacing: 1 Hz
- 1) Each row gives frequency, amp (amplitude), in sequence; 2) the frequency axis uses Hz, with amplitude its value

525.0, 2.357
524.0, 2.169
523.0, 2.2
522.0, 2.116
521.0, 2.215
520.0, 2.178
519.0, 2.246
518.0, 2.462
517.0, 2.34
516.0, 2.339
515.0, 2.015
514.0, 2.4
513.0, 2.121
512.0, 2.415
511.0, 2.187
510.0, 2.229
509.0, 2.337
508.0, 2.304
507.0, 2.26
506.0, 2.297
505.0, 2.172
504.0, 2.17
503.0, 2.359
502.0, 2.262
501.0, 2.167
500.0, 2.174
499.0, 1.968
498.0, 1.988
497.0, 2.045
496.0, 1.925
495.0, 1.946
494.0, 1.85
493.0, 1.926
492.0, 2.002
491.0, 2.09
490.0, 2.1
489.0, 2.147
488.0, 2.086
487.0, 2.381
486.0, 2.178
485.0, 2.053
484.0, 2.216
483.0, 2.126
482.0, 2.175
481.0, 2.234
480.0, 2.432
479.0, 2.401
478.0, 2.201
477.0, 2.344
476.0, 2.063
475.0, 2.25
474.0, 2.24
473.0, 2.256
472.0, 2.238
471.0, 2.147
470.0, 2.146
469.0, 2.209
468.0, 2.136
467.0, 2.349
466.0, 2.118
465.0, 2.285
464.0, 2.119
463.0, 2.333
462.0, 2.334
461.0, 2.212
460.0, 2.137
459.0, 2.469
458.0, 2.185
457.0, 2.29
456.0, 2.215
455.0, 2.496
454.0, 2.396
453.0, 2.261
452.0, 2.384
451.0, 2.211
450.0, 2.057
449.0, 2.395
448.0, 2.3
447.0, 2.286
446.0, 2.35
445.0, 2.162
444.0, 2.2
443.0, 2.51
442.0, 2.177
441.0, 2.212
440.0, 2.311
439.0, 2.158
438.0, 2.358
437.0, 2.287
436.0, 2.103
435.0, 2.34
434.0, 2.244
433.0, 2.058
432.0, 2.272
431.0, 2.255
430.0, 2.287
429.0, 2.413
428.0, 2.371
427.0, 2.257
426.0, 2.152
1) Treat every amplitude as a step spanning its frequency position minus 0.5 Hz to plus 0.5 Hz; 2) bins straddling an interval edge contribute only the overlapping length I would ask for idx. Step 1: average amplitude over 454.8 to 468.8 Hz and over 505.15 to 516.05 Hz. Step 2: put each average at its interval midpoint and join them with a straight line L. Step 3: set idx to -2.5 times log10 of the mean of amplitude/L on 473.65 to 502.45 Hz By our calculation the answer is 0.06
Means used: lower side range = 2.26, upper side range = 2.26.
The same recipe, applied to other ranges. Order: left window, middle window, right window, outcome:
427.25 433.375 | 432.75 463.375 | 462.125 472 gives -0.01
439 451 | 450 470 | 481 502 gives -0.03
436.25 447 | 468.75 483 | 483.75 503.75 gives -0.04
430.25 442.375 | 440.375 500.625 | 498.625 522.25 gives 0.02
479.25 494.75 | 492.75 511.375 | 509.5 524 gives 0.03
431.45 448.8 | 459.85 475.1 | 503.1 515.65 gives 0.02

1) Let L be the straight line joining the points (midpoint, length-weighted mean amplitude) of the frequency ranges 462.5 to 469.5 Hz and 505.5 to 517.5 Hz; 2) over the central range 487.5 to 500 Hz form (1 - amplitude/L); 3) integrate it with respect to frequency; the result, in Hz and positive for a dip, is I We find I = 1.3 Hz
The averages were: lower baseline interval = 2.22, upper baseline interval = 2.27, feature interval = 2.01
